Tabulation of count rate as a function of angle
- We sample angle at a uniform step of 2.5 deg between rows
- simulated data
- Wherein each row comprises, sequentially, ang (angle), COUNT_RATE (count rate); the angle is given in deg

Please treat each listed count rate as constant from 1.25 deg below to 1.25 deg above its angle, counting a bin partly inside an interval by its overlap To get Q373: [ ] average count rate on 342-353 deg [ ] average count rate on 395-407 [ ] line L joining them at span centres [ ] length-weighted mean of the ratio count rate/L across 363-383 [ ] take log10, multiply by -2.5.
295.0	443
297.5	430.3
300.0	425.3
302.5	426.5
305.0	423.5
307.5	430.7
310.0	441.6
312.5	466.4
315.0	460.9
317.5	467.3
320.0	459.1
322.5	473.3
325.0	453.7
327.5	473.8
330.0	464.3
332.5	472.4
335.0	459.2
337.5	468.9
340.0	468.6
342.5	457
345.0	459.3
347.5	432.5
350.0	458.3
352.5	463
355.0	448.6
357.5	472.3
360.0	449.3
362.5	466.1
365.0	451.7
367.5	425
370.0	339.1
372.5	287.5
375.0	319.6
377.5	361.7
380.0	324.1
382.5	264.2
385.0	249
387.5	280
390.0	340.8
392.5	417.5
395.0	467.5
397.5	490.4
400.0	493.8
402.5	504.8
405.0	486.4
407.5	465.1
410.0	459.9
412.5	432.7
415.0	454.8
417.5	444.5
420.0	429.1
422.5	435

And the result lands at 0.31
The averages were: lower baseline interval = 453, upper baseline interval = 489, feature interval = 354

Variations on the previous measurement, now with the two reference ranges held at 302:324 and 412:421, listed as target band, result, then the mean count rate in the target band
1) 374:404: 0.18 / 378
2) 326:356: -0.03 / 461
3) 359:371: 0.05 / 428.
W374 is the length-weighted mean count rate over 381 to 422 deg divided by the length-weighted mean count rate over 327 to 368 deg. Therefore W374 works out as 0.91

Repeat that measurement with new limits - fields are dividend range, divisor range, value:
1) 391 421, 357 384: 1.23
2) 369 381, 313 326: 0.70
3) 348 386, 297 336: 0.86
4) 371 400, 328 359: 0.76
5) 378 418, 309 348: 0.89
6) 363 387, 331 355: 0.74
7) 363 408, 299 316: 0.88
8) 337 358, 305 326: 1.01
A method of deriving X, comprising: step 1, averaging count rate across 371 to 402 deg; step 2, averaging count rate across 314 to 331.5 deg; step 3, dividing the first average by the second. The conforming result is 0.78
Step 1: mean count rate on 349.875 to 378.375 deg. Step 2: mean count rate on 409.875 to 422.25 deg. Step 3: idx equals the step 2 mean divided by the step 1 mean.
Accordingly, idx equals 1.1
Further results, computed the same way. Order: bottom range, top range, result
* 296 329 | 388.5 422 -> 1.01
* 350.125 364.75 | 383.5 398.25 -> 0.80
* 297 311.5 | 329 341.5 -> 1.08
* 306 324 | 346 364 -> 1.00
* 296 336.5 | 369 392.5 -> 0.69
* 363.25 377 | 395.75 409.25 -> 1.32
